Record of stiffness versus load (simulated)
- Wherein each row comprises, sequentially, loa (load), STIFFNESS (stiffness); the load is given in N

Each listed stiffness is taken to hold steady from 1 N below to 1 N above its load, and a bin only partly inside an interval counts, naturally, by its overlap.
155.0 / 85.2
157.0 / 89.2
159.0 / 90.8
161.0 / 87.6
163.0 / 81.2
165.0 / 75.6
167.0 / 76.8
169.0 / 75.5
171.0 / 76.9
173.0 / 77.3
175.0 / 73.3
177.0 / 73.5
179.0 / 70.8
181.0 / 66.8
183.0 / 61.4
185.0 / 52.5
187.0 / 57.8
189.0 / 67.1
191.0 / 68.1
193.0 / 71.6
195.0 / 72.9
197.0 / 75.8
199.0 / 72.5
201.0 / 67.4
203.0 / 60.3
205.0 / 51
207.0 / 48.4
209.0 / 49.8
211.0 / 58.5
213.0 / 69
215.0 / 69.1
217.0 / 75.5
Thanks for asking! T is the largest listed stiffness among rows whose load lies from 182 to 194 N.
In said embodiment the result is 71.6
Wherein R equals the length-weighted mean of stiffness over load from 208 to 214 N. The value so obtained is 59.1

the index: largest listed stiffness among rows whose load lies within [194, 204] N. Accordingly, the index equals 75.8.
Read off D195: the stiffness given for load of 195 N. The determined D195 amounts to 72.9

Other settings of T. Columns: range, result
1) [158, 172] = 90.8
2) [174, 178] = 73.5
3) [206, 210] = 49.8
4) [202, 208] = 60.3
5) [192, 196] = 72.9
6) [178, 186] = 70.8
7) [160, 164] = 87.6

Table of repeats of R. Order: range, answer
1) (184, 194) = 63.4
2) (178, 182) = 68.8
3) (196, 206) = 65.4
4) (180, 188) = 59.6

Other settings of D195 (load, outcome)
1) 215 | 69.1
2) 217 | 75.5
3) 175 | 73.3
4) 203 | 60.3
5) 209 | 49.8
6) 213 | 69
